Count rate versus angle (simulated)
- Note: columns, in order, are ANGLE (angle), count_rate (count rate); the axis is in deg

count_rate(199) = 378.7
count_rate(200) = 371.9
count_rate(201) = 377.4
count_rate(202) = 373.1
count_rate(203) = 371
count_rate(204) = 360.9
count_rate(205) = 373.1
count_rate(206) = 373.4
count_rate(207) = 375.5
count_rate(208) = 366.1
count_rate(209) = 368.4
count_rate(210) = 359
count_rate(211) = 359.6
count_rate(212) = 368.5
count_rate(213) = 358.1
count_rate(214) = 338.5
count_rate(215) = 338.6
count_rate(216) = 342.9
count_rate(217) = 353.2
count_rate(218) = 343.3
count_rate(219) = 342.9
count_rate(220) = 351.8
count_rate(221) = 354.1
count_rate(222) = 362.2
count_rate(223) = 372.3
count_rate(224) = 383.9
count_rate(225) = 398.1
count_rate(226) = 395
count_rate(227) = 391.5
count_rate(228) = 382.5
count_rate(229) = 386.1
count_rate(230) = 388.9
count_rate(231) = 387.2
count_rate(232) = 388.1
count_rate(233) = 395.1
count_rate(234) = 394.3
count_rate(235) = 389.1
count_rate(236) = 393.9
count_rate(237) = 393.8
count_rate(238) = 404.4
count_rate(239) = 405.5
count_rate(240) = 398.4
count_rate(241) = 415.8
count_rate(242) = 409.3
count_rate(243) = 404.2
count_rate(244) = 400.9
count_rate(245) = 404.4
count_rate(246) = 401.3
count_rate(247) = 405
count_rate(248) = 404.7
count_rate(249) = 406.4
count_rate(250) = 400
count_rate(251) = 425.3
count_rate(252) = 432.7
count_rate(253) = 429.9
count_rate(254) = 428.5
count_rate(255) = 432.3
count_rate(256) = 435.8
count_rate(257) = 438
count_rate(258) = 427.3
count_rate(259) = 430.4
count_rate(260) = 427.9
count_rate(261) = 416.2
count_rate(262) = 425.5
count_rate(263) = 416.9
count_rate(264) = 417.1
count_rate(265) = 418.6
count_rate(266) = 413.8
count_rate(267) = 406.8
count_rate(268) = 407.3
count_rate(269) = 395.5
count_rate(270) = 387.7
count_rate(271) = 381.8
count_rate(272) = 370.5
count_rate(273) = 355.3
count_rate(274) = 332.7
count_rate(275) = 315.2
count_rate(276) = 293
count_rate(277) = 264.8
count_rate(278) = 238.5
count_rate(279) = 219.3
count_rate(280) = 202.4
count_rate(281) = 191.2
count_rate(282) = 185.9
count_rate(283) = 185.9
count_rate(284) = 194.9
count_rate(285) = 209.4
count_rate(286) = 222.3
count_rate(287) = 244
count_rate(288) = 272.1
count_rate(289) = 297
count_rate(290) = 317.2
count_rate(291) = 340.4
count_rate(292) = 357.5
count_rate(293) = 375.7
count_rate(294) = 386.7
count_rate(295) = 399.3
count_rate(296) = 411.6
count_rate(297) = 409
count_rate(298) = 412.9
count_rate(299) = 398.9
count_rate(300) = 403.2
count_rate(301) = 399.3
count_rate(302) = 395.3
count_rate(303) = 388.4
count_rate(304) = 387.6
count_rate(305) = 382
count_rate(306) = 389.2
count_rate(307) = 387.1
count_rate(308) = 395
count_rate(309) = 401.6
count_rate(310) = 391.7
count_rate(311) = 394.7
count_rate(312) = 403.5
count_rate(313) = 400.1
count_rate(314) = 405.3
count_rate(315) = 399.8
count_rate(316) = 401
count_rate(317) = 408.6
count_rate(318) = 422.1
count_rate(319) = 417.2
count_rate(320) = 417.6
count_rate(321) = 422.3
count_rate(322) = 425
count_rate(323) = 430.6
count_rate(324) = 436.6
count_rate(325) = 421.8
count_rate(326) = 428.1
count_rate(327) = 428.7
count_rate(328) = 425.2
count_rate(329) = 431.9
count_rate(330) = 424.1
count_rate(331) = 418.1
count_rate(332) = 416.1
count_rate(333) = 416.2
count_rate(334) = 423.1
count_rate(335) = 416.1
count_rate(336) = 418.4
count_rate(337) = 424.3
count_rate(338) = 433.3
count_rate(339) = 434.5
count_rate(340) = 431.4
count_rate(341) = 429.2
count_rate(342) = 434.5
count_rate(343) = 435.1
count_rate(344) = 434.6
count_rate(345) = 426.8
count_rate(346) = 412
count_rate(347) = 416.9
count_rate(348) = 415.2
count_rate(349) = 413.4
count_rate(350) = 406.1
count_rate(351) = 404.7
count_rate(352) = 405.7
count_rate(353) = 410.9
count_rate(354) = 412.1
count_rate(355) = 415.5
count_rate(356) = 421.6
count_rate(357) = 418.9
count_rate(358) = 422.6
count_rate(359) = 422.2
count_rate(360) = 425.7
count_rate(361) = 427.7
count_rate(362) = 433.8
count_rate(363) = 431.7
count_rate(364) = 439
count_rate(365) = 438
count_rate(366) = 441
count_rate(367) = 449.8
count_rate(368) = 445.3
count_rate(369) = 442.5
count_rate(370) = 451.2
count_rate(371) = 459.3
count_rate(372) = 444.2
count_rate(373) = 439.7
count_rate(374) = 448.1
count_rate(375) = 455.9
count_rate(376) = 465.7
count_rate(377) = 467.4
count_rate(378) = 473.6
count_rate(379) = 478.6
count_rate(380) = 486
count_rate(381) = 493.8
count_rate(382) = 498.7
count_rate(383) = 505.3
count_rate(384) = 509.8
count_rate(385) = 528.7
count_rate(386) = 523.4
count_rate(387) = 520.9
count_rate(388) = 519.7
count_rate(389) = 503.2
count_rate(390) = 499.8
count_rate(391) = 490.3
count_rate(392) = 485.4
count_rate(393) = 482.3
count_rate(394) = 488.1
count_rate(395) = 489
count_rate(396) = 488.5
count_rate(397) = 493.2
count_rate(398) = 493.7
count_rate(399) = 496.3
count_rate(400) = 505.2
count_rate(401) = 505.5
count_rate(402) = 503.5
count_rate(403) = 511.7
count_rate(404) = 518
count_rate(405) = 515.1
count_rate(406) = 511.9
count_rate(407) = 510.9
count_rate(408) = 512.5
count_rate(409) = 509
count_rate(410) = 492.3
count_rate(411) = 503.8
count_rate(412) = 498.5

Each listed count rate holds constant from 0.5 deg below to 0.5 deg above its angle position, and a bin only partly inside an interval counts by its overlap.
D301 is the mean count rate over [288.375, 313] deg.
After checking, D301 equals 384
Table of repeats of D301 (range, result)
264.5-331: 362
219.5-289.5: 365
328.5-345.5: 426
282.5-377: 403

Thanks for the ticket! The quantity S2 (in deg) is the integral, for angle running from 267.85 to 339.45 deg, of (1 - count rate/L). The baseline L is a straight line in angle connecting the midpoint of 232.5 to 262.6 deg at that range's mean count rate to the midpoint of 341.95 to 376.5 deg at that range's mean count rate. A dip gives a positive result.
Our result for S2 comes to 9.33 deg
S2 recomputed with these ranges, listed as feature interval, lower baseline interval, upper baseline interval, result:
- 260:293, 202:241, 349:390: 7.0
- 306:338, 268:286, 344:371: -4.7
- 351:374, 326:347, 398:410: 1.3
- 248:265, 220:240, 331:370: -1.2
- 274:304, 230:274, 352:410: 8.2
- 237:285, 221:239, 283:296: -3.3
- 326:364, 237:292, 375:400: 2.1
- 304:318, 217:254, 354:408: 1.2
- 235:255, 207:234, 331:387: -1.4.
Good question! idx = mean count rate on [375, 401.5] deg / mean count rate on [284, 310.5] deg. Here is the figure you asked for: 1.4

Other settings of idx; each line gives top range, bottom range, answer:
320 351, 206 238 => 1.14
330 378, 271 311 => 1.31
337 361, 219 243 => 1.09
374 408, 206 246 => 1.31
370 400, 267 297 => 1.59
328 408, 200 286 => 1.24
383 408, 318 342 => 1.19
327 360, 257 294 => 1.28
